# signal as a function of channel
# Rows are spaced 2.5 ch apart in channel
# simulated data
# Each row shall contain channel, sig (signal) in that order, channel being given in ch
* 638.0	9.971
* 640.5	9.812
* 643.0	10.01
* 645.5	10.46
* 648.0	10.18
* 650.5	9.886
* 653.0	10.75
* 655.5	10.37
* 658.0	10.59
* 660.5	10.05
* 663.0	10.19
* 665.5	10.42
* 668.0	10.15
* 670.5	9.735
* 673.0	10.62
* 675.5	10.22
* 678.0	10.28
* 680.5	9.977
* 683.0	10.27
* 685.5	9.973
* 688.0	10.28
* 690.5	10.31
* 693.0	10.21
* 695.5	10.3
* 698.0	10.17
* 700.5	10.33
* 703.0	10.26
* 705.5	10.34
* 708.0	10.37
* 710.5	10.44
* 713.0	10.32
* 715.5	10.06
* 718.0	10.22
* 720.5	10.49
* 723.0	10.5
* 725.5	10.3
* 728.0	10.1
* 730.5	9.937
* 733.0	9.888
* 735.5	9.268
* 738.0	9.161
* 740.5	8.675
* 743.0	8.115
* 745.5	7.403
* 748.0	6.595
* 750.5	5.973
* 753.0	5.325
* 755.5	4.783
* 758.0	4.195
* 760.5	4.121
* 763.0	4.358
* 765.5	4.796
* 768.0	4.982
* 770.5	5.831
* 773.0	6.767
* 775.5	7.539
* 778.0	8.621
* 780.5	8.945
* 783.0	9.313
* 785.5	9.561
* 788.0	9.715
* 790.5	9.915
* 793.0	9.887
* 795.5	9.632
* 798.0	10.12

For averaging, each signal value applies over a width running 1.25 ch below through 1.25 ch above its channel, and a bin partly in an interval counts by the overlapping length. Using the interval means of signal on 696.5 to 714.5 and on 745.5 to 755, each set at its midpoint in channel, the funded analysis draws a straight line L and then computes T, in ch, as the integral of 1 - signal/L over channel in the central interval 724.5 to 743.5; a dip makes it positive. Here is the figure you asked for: -4.7 ch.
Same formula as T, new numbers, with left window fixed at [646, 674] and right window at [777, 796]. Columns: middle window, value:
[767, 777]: 3.3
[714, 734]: -0.7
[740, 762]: 8.3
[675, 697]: -0.2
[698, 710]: -0.4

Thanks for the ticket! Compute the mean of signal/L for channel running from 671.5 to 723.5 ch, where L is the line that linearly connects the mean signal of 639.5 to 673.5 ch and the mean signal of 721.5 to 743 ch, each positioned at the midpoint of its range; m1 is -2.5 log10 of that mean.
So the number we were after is -0.040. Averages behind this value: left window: 10.2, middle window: 10.3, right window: 9.64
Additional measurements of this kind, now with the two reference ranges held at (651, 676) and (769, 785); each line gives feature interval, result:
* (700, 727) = -0.12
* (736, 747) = 0.04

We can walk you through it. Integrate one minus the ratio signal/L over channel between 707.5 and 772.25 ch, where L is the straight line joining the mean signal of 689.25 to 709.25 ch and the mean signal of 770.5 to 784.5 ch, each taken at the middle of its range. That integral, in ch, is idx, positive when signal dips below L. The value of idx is 9.5 ch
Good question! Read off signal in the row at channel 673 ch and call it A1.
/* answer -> 10.62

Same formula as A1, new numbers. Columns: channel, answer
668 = 10.15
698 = 10.17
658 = 10.59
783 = 9.313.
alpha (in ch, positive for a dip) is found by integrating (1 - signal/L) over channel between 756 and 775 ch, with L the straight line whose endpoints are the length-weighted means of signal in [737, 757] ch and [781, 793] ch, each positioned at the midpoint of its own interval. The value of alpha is 7.2 ch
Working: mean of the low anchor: 6.94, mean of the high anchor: 9.61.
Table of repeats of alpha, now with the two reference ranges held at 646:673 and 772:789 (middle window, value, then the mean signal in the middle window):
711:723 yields -1.0 ch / 10.3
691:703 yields -0.6 ch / 10.3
